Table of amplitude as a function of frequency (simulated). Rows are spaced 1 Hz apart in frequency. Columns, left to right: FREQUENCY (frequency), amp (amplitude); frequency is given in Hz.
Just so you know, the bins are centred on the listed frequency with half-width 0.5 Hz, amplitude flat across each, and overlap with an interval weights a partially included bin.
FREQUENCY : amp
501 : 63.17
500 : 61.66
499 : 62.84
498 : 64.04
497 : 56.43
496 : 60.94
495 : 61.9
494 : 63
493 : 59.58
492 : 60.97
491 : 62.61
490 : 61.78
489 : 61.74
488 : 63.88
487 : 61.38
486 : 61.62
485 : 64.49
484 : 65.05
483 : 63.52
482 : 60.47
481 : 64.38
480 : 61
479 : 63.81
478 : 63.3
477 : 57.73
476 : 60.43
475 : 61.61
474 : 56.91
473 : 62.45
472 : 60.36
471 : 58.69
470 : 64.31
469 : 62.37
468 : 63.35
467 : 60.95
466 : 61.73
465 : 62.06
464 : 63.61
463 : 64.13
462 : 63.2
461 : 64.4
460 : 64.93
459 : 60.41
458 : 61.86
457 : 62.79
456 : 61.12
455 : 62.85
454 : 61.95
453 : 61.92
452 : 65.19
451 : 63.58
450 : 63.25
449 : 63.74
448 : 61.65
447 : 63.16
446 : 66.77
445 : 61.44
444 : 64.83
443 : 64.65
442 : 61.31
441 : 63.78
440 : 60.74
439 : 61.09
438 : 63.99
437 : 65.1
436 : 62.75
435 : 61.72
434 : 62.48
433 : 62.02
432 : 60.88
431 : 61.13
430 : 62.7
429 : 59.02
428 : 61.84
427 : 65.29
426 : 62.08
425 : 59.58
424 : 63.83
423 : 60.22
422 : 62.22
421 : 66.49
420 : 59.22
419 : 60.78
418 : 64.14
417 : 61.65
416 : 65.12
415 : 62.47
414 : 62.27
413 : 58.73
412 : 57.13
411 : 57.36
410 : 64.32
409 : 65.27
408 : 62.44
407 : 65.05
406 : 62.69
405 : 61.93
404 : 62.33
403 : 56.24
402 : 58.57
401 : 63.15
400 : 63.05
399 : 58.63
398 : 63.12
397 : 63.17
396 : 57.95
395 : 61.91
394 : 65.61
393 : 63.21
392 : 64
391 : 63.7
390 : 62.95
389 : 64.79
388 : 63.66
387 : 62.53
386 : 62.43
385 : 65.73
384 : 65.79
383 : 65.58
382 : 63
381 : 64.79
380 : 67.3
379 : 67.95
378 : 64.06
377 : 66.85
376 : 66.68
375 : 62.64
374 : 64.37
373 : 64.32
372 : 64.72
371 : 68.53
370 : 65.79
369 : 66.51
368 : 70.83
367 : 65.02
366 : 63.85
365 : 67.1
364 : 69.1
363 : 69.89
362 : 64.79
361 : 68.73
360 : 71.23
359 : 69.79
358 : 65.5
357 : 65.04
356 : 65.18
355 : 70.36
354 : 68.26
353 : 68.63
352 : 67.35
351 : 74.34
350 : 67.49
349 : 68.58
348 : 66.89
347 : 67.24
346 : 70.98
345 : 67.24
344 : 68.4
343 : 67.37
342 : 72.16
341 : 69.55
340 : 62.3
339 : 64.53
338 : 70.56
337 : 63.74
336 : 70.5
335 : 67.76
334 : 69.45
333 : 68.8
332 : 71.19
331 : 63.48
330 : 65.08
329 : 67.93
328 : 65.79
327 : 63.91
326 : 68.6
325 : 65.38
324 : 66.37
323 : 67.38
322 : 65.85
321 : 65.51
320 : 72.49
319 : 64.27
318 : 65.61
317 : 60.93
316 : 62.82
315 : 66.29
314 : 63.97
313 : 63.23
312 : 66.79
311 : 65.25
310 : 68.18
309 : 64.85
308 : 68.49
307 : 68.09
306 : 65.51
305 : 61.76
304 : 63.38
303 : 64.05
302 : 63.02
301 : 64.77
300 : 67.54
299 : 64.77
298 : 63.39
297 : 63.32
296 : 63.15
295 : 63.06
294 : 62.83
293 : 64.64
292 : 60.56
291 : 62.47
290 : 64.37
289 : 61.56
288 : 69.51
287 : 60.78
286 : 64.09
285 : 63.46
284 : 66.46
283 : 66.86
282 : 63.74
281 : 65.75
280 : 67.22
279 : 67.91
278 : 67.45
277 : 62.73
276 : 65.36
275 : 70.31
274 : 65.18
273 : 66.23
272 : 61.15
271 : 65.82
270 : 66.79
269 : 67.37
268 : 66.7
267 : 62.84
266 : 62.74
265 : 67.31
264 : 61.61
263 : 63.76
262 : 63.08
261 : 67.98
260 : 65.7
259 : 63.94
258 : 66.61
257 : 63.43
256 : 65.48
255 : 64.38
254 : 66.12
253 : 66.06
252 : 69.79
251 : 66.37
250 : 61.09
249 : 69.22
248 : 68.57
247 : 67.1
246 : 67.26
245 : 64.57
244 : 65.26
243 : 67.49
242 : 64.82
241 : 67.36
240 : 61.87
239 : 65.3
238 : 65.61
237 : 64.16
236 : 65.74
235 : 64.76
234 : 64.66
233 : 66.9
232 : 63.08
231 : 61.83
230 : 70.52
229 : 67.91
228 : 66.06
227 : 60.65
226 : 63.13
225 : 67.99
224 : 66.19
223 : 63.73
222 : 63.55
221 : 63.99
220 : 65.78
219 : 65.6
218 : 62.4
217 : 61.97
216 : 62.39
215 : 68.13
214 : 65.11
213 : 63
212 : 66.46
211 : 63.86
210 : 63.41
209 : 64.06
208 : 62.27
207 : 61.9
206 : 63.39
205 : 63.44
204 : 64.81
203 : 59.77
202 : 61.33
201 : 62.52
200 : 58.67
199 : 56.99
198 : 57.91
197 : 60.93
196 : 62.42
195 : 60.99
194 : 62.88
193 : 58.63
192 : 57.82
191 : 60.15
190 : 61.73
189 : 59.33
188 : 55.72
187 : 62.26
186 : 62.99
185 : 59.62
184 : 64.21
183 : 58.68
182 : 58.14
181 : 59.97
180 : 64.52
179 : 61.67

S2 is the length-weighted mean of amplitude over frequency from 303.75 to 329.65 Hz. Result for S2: 65.7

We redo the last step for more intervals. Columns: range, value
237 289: 65.5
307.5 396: 66.4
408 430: 61.9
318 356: 67.7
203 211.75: 63.3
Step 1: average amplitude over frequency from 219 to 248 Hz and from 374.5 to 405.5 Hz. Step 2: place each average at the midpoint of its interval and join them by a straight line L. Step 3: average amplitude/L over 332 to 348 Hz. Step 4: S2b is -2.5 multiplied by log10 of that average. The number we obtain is -0.07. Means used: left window 65.3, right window 63.3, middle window 68.1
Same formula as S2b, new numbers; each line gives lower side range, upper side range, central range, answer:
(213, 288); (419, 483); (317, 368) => -0.06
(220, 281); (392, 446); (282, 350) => -0.03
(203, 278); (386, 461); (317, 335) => -0.05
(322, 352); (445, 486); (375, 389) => 0.01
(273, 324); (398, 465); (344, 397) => -0.04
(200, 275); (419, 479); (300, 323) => -0.02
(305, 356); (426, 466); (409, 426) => 0.04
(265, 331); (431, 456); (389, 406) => 0.03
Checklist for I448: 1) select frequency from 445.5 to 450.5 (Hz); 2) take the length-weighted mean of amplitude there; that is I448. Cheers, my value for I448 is 63.7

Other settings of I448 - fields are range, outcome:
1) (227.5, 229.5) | 67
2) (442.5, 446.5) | 64.4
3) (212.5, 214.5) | 64.1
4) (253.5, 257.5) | 64.9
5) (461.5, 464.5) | 63.6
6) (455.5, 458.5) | 61.9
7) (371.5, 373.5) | 64.5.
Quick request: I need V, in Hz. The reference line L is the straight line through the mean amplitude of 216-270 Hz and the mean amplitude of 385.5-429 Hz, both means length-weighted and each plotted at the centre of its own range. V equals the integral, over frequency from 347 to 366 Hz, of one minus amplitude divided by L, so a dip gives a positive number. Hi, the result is -1.5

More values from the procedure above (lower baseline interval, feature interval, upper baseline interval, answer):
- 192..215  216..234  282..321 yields -0.6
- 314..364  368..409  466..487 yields 1.0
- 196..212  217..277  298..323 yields -2.0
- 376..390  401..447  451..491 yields 1.1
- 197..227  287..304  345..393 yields 0.3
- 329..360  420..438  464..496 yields 0.5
